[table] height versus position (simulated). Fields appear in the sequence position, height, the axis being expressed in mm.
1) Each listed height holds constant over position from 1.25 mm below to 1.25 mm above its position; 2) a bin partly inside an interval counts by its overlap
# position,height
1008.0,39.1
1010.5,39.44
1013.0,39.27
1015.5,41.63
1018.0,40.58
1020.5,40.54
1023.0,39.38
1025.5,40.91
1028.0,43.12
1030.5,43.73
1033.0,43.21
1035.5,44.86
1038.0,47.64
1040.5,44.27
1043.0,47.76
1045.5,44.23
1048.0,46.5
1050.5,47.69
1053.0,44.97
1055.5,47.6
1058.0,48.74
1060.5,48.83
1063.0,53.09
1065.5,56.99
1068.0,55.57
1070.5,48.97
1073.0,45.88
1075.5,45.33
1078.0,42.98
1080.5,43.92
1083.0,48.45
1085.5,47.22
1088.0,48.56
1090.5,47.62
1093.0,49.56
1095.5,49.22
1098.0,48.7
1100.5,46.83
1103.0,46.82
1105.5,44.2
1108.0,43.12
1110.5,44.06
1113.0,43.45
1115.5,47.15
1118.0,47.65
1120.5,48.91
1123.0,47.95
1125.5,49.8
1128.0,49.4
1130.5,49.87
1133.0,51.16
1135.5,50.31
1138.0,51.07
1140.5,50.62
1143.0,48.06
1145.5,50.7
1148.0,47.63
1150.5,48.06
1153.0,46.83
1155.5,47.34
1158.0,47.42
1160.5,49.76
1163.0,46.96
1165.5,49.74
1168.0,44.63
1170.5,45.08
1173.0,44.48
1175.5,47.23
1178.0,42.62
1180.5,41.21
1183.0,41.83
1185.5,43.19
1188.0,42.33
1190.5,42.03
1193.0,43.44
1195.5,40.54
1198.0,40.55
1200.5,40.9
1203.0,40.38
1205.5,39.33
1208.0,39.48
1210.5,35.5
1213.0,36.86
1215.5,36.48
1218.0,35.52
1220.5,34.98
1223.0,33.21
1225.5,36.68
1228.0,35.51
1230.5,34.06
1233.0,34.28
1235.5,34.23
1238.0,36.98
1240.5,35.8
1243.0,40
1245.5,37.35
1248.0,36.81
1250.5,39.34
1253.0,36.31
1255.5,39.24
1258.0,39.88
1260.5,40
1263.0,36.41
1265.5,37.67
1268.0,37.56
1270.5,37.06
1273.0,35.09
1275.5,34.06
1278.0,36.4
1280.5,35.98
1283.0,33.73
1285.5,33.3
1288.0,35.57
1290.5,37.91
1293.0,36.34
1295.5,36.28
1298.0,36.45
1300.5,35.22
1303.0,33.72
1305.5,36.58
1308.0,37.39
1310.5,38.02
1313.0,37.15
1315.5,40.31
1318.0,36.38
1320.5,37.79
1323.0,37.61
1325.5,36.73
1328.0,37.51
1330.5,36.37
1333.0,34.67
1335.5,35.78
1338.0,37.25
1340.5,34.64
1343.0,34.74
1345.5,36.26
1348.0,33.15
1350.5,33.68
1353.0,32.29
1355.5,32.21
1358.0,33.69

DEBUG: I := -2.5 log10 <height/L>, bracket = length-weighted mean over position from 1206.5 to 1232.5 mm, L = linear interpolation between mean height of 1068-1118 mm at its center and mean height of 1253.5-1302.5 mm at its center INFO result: 0.11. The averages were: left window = 46.7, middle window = 35.8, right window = 36.5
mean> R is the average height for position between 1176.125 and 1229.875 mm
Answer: 39.2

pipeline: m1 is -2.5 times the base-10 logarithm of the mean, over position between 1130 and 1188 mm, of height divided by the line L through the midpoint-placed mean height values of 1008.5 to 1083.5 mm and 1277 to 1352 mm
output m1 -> -0.14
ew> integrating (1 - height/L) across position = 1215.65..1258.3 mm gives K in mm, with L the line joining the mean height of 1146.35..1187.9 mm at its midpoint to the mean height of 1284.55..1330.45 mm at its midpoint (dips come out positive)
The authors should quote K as 5.0 mm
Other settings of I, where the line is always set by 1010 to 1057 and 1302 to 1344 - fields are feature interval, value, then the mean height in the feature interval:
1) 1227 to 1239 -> 0.11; 35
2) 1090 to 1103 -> -0.15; 48.3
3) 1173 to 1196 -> -0.08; 42.9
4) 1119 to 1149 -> -0.20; 49.6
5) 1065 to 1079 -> -0.15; 49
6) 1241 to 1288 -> 0.03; 37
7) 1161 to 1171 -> -0.16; 47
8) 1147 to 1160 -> -0.17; 47.6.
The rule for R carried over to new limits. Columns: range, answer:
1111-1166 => 48.6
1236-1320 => 36.8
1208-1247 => 36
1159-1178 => 46.6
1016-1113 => 46.3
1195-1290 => 36.9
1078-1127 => 46.9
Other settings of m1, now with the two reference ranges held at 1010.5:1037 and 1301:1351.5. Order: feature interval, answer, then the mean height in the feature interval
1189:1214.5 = -0.04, 39.9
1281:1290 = 0.07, 34.7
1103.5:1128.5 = -0.16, 46.5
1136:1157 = -0.23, 48.8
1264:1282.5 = 0.03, 36.2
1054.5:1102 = -0.19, 48.6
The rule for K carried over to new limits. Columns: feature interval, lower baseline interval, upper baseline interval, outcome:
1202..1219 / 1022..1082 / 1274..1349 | 1.1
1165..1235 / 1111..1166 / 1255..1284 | 5.3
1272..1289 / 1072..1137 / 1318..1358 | 1.5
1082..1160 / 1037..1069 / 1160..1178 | -1.1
